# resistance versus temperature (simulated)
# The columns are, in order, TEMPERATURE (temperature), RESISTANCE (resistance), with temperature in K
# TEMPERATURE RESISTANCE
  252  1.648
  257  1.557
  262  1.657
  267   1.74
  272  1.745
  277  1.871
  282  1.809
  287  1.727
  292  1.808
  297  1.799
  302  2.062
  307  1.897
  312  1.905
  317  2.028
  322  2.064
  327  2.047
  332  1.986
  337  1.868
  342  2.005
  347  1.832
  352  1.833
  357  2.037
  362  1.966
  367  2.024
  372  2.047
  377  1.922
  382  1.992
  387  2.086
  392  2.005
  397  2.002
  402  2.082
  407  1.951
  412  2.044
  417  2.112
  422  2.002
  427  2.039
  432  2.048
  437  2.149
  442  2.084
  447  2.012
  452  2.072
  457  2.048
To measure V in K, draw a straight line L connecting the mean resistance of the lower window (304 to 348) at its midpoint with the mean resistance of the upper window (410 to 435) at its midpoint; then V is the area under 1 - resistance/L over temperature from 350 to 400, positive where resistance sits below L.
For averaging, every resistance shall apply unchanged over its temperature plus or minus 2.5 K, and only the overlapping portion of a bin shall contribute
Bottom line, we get 0.4 K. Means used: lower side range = 1.96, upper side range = 2.05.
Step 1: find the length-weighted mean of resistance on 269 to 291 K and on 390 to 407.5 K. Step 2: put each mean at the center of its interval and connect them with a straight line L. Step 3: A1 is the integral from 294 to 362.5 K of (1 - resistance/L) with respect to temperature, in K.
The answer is -2.6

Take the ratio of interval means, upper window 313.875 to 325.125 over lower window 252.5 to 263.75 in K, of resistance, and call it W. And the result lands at 1.27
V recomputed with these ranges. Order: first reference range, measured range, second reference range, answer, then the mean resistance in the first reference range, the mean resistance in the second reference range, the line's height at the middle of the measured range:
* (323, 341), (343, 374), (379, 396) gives 0.65 K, 1.98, 2.02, 2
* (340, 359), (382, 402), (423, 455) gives -0.43 K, 1.92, 2.06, 1.99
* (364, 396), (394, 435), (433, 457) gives 0.17 K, 2.01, 2.07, 2.04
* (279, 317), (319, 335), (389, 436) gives -0.97 K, 1.87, 2.04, 1.91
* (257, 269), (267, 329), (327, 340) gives -2.72 K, 1.67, 1.95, 1.81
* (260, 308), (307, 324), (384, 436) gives -1.04 K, 1.81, 2.04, 1.87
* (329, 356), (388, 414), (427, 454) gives -0.17 K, 1.91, 2.07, 2.01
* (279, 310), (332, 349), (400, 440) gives 0.08 K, 1.85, 2.05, 1.93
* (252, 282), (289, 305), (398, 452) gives -0.94 K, 1.72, 2.05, 1.78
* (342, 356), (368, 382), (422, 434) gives -0.40 K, 1.89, 2.03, 1.93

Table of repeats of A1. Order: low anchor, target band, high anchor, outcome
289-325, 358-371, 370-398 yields -0.1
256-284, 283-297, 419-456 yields 0.0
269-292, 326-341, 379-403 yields -0.5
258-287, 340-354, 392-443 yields 0.1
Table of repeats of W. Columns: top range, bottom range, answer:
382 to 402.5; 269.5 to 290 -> 1.14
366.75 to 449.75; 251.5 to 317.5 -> 1.13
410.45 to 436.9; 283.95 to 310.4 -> 1.11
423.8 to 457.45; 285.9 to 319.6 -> 1.09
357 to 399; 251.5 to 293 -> 1.16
